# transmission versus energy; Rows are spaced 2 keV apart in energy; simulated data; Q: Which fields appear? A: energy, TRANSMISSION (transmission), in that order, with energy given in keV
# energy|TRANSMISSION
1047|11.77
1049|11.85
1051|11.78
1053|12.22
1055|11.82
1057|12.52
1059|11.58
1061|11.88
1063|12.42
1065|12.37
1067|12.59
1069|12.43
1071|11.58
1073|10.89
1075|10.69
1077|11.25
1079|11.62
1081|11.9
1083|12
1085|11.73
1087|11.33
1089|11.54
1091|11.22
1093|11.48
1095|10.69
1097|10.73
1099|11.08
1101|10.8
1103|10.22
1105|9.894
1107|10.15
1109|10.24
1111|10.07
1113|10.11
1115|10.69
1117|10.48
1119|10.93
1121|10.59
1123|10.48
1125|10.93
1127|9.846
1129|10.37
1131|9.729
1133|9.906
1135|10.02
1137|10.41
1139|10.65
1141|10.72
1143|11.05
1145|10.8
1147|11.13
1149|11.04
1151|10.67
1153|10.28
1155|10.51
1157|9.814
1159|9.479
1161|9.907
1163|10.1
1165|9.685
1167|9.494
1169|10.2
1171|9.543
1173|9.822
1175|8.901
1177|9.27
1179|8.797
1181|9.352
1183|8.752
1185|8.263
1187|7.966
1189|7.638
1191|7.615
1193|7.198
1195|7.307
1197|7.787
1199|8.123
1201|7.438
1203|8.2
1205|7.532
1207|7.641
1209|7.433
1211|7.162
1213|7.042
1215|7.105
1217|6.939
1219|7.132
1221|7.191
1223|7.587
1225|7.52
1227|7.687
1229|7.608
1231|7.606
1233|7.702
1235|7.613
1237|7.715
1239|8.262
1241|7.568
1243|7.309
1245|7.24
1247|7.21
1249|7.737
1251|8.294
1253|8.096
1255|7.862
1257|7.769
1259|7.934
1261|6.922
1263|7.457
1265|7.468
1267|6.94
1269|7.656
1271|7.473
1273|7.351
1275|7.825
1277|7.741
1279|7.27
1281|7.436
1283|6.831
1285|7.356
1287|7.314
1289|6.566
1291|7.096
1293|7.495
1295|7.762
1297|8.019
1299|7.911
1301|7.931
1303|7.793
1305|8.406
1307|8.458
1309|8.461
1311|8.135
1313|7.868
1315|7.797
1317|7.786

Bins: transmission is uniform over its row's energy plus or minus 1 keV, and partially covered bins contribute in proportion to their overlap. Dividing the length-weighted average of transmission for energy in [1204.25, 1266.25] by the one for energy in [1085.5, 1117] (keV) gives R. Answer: 0.70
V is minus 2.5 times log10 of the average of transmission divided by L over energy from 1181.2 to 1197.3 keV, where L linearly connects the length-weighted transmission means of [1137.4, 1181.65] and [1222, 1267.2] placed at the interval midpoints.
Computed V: 0.17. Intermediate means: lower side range 10.1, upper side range 7.63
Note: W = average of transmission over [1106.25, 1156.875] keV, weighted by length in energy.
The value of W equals 10.5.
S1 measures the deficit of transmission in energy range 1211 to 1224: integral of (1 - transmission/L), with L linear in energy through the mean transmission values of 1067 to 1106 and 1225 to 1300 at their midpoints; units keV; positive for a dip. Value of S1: 2.0 keV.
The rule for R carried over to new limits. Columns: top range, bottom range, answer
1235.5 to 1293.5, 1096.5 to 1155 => 0.71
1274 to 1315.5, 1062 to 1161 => 0.71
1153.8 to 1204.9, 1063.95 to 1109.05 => 0.78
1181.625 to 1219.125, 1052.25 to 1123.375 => 0.68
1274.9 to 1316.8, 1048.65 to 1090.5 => 0.65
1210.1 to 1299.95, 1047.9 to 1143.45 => 0.68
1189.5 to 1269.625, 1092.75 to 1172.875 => 0.73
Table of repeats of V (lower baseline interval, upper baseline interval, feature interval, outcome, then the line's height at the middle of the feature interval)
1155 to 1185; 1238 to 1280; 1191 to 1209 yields 0.16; 8.86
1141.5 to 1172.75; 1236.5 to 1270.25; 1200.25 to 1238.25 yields 0.14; 8.54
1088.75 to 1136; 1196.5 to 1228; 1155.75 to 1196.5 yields -0.05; 8.56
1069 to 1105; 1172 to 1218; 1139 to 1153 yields -0.15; 9.44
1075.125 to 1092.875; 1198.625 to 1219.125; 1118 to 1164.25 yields -0.08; 9.65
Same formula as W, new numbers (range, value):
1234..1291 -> 7.5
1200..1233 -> 7.43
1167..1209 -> 8.37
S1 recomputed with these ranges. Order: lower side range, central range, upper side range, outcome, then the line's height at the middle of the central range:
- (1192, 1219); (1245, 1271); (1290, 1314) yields 0.4 keV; 7.72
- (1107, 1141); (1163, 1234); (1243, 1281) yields 6.2 keV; 8.84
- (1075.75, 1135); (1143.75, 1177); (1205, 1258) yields -2.5 keV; 9.35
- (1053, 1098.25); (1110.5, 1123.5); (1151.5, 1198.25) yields 0.1 keV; 10.6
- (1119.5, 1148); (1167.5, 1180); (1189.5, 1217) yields -0.9 keV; 8.76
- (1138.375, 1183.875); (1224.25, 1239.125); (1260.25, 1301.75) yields 1.4 keV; 8.48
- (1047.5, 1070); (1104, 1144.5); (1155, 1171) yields 1.2 keV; 10.7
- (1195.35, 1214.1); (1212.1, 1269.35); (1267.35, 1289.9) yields -0.5 keV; 7.46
